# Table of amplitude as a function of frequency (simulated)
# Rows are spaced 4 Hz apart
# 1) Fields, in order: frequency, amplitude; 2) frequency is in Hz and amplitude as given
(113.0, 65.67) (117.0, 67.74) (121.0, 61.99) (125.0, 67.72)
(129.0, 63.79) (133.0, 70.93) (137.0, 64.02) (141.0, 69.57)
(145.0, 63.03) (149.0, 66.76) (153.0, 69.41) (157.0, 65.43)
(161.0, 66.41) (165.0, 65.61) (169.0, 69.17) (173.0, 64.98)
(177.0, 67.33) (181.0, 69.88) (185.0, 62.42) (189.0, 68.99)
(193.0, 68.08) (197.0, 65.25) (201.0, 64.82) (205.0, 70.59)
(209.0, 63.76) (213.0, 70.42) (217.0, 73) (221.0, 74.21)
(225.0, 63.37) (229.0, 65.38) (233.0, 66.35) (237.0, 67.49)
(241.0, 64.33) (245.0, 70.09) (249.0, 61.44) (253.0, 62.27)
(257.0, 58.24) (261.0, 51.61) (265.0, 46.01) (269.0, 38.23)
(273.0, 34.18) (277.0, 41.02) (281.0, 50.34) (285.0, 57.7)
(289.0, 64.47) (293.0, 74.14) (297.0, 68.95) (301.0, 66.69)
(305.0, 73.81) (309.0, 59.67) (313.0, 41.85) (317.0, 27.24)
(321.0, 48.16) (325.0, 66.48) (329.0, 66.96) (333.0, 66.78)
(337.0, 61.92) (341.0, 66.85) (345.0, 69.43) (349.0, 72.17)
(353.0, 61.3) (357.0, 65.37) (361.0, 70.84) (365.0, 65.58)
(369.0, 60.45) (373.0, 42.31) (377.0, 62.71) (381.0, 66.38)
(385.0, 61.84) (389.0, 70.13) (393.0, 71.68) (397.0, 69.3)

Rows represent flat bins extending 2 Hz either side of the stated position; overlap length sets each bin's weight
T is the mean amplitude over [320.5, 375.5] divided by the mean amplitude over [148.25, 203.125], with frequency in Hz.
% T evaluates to 1.0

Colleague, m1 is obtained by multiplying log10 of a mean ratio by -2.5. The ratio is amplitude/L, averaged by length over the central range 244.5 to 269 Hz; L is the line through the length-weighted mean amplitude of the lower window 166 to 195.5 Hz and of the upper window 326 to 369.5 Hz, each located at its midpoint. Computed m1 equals 0.19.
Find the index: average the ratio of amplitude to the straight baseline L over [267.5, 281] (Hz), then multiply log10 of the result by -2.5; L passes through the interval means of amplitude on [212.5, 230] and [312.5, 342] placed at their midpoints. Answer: 0.497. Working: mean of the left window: 69.4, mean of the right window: 56.1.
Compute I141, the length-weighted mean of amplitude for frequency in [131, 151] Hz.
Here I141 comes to 66.9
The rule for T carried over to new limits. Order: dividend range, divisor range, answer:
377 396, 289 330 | 1.13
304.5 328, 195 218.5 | 0.77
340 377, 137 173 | 0.96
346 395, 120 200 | 0.97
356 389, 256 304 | 1.14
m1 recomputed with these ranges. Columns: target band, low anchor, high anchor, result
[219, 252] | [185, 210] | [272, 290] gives -0.13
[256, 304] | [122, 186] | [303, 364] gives 0.15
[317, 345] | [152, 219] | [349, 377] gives 0.04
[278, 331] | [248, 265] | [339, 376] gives 0.03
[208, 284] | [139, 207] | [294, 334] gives 0.07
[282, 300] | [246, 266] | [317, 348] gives -0.11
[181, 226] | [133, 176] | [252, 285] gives -0.16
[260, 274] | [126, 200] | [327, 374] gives 0.47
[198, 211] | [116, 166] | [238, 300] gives -0.08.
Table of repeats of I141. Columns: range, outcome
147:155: 68.1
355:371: 65.6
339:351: 69.5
